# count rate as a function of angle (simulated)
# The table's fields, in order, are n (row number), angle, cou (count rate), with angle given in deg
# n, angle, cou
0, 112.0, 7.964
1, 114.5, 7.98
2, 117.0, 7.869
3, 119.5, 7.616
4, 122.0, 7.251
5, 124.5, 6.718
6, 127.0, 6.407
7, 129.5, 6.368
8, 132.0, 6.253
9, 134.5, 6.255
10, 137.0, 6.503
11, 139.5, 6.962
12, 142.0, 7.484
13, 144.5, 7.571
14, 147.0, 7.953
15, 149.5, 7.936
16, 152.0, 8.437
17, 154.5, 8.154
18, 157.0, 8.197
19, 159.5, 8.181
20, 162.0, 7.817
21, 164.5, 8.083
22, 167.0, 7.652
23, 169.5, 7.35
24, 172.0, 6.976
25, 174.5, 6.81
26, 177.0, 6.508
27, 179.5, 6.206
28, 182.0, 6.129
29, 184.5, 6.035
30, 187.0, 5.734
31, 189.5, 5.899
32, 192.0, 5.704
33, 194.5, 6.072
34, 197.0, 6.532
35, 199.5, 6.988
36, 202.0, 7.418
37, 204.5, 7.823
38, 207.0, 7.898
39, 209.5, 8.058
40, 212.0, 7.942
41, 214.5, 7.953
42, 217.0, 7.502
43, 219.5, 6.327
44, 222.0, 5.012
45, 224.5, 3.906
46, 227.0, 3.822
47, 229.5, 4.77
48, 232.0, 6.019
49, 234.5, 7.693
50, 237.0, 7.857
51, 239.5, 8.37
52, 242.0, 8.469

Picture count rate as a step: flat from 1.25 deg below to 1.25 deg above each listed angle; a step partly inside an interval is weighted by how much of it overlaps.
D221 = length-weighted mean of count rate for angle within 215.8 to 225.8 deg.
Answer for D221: 5.67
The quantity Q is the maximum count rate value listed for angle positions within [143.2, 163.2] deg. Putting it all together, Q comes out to 8.437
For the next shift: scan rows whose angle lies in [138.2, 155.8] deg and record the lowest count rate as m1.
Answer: 6.962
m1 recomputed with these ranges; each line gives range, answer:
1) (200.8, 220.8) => 6.327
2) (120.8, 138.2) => 6.253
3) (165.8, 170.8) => 7.35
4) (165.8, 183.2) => 6.129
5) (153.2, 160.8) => 8.154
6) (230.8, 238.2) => 6.019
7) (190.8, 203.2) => 5.704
